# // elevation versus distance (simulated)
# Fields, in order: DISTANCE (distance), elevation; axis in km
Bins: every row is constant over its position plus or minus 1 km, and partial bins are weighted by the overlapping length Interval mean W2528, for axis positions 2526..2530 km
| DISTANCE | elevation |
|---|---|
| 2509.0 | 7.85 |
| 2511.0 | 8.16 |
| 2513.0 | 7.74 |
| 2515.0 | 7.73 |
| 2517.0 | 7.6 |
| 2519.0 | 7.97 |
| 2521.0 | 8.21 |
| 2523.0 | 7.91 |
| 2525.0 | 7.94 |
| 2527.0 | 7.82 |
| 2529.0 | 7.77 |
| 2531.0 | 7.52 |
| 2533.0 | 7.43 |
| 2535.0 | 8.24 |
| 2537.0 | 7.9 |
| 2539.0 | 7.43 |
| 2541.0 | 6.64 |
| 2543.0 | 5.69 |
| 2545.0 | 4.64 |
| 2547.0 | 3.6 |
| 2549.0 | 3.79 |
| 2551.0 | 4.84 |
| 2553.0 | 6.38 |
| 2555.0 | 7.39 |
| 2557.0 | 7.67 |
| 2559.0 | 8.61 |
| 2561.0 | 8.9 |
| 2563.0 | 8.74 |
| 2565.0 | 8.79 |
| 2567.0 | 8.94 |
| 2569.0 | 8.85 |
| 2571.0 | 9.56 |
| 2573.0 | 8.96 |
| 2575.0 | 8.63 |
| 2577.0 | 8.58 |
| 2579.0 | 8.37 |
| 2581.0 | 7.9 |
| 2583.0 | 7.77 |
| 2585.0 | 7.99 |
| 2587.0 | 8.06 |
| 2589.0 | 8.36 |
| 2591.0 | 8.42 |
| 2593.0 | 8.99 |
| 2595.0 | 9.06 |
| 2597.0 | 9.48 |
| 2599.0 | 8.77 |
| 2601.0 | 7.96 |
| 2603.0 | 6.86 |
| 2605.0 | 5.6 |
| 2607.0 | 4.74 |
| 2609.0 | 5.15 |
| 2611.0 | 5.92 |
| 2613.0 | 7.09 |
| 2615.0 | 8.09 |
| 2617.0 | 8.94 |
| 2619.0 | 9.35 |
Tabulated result 7.79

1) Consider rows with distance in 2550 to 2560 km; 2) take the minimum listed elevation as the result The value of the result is 4.84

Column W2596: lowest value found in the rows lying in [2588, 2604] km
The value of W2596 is 6.86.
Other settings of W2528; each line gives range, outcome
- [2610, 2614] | 6.5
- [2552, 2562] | 7.79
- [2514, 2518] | 7.67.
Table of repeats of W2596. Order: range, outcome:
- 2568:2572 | 8.85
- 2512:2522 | 7.6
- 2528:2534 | 7.43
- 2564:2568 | 8.79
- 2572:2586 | 7.77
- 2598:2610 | 4.74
